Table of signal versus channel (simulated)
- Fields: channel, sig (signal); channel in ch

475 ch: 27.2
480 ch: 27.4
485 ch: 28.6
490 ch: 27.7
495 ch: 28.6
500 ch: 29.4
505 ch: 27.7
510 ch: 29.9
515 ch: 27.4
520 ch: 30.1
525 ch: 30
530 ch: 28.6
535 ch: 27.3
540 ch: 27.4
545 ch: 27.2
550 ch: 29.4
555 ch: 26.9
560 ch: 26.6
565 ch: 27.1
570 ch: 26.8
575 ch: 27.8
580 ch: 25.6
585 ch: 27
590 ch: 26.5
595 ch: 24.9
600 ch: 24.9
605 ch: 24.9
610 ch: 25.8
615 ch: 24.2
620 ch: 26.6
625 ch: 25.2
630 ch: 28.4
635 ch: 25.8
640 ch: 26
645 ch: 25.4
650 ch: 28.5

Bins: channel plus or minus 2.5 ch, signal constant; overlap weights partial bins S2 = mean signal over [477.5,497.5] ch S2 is 28.1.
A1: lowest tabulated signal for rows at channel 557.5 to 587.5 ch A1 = 25.6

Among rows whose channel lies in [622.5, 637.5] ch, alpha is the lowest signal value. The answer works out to 25.2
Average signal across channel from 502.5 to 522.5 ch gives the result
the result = 28.8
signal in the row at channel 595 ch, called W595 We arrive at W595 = 24.9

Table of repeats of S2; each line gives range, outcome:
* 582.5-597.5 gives 26.1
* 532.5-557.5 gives 27.6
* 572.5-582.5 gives 26.7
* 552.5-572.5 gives 26.9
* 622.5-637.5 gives 26.5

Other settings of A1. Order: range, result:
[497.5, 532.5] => 27.4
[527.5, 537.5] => 27.3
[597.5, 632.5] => 24.2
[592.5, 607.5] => 24.9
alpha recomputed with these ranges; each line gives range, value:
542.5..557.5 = 26.9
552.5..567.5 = 26.6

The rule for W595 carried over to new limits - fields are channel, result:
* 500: 29.4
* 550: 29.4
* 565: 27.1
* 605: 24.9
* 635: 25.8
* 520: 30.1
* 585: 27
